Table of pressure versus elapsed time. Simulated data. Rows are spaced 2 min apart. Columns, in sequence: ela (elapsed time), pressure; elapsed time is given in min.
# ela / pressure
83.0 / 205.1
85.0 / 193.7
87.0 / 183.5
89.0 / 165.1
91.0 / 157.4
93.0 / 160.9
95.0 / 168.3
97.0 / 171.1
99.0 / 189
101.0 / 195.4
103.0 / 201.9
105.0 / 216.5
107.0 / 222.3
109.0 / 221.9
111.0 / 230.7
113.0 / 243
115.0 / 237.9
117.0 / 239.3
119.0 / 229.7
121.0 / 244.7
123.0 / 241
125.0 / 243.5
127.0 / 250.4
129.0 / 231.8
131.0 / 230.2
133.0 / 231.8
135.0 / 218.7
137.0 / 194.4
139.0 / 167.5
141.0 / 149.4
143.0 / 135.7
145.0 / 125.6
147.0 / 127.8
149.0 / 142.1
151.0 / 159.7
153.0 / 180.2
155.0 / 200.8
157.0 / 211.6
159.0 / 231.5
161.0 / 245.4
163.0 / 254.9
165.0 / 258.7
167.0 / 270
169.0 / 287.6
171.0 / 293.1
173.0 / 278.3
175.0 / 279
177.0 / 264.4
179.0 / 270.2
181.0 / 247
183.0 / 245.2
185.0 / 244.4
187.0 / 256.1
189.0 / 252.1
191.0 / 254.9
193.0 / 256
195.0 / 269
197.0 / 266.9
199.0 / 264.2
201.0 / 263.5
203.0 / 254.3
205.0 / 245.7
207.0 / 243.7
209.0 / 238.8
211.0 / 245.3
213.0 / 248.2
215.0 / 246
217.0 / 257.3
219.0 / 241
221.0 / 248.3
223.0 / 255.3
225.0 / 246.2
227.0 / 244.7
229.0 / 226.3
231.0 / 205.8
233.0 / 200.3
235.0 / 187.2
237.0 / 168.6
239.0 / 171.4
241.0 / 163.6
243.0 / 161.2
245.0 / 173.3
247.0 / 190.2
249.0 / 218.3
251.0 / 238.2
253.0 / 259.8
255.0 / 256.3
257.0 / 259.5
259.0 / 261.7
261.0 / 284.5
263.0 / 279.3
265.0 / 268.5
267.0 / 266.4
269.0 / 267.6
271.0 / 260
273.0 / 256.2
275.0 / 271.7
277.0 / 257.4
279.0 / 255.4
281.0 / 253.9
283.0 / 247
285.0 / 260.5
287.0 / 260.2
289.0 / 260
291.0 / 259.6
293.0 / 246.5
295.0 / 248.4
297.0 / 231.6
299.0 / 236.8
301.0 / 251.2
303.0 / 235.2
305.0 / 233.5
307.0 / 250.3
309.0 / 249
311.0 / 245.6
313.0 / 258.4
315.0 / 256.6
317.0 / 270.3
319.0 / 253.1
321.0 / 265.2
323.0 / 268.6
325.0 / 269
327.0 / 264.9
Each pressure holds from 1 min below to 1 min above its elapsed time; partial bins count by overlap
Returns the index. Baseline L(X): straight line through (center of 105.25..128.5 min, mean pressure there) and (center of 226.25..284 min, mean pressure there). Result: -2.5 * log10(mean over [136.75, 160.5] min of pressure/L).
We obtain 0.35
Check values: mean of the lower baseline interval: 236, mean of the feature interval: 170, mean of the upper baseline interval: 233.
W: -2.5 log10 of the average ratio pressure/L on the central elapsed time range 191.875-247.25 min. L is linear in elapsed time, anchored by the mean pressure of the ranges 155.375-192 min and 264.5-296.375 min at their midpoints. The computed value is 0.13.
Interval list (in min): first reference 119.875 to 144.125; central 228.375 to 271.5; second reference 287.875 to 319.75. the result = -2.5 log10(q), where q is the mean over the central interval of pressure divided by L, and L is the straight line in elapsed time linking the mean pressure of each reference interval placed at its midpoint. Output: 0.06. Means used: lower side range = 211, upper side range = 249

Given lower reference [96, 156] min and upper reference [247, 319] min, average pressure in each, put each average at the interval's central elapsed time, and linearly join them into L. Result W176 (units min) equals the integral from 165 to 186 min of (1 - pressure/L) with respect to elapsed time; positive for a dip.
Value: -4.7 min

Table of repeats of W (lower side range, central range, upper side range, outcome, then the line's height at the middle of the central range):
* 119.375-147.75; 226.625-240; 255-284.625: 0.23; 246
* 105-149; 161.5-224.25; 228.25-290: -0.16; 222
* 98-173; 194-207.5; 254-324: -0.11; 233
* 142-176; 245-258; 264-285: 0.09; 252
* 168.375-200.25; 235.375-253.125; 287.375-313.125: 0.32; 255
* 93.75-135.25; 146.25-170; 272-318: 0.07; 229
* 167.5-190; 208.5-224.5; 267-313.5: 0.06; 261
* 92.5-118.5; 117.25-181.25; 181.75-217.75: 0.04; 229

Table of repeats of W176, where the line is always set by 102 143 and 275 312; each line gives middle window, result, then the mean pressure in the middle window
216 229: -0.53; 247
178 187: -0.85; 252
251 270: -1.68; 266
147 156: 2.37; 166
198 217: -1.26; 250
